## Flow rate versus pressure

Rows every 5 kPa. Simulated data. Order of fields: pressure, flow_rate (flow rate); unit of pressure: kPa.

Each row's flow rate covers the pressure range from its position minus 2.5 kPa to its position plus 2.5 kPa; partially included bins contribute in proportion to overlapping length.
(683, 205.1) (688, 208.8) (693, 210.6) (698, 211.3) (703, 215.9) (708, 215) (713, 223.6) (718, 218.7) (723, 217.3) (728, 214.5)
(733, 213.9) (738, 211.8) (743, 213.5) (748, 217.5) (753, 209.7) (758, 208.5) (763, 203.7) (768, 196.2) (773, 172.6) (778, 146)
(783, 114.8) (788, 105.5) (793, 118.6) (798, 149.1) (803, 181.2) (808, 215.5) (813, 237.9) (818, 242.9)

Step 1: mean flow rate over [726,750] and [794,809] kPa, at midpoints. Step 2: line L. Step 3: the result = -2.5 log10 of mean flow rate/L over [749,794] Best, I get 0.159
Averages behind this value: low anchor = 214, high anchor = 172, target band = 167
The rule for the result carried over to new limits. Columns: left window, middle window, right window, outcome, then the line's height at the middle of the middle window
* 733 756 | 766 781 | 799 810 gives 0.20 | 202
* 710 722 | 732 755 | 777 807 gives -0.12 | 191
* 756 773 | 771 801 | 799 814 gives 0.43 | 200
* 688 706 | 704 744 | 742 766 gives -0.03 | 211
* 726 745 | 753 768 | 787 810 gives -0.08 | 191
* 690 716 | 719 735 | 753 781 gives -0.06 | 204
